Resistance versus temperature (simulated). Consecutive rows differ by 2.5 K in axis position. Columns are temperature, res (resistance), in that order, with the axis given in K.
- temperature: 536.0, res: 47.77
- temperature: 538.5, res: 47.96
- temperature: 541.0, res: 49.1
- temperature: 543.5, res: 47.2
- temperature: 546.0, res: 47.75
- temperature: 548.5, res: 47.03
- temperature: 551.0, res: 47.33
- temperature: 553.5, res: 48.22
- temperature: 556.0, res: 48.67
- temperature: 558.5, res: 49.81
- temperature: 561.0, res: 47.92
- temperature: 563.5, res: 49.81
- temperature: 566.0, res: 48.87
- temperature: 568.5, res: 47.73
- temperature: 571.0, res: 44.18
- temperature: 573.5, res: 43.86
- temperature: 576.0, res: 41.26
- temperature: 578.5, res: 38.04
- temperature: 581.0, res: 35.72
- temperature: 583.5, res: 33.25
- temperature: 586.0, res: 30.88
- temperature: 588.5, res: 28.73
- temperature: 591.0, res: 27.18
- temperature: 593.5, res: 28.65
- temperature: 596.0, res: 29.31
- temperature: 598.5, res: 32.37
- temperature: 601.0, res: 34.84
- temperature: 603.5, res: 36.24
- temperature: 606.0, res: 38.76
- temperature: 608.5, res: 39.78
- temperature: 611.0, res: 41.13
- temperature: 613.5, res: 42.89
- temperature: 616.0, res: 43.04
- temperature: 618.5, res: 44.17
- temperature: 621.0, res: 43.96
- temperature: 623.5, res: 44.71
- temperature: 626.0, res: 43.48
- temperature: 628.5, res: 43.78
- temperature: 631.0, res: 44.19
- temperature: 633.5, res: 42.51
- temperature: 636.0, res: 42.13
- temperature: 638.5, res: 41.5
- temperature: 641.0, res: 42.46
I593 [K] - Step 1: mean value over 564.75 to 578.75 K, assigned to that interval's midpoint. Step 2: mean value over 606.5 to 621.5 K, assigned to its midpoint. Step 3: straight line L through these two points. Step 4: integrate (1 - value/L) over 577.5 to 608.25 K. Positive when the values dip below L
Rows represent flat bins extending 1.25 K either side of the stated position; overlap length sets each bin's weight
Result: 7.3 K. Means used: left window 44.4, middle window 33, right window 42.2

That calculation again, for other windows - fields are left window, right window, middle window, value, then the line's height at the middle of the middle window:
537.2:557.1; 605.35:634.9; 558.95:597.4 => 6.12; 45.7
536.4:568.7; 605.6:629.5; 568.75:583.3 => 1.80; 46.3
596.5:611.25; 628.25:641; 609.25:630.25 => -1.92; 39.7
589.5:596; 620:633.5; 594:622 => -2.48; 35.2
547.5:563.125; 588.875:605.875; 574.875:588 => 0.95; 38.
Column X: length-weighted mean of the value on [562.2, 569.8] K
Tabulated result 48.8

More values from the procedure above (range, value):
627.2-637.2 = 43.2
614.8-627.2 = 43.9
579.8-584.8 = 34.4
